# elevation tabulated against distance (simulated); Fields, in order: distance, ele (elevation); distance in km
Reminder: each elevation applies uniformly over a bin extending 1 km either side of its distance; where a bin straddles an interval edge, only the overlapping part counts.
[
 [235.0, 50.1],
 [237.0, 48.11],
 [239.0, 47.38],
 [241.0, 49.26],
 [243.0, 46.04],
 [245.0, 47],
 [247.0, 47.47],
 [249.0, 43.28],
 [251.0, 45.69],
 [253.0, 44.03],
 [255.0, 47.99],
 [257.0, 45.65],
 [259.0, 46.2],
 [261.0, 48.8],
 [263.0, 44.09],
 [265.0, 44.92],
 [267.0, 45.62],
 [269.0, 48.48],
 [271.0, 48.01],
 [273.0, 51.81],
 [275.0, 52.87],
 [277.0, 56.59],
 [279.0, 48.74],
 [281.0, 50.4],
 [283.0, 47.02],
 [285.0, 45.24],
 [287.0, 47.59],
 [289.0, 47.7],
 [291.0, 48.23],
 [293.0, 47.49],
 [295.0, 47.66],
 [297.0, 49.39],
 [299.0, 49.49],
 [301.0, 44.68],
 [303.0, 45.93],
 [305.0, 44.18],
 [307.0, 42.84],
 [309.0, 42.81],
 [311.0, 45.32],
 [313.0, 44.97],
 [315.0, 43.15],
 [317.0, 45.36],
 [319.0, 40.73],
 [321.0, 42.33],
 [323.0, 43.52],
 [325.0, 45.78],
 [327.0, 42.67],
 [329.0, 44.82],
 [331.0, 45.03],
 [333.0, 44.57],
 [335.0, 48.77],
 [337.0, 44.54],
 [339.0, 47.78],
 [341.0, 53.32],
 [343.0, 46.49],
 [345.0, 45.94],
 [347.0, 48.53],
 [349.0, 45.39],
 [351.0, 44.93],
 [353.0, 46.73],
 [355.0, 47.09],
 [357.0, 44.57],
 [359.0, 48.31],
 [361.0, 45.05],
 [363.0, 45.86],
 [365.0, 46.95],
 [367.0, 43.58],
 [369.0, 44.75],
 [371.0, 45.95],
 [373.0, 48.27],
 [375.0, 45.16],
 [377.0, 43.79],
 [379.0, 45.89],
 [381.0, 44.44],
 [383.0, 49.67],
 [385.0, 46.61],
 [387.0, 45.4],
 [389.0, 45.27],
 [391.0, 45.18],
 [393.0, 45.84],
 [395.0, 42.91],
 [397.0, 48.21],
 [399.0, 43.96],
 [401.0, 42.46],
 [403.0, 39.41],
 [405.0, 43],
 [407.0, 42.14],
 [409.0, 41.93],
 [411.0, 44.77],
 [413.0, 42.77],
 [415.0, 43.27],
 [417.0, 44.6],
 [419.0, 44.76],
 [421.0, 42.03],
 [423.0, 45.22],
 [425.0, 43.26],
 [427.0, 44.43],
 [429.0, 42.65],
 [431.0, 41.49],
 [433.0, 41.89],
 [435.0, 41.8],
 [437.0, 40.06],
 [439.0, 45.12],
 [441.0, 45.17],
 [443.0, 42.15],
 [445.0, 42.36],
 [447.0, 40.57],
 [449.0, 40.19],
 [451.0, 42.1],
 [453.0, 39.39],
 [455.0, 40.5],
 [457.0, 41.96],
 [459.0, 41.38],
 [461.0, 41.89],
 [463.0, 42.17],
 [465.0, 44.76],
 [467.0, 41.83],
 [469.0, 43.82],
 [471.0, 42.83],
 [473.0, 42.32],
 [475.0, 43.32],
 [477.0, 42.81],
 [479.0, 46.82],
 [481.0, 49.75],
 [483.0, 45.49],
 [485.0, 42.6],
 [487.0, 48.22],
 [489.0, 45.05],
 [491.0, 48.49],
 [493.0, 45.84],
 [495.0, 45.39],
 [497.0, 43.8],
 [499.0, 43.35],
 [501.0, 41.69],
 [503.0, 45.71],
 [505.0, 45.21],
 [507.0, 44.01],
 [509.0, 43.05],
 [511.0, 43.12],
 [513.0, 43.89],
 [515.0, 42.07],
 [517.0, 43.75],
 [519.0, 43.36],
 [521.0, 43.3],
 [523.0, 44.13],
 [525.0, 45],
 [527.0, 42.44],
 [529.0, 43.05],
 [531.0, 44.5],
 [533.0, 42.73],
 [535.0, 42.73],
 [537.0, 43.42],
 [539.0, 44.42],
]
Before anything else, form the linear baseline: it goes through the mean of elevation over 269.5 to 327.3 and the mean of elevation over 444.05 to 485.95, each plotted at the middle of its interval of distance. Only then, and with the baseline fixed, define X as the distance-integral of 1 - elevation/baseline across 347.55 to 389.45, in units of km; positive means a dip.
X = -0.8 km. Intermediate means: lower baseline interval 46.7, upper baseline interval 42.8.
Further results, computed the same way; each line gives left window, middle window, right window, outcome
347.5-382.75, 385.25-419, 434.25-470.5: 0.2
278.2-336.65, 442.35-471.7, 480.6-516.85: 2.0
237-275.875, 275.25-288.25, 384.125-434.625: -0.8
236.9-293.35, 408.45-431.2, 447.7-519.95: 0.7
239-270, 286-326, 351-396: 0.6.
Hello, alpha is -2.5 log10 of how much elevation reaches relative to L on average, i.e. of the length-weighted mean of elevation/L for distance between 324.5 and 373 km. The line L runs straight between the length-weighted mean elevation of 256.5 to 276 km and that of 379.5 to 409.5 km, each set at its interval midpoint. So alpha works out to -0.013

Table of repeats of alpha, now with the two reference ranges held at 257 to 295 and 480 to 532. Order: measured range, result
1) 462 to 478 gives 0.051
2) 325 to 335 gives 0.058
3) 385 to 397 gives 0.024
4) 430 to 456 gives 0.093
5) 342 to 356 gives 0.014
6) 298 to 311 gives 0.065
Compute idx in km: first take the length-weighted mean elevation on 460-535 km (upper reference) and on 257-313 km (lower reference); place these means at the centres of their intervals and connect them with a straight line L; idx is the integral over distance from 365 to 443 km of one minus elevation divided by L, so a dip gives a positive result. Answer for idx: 2.4 km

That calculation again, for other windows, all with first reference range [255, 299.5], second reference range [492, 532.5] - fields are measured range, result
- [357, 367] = 0.1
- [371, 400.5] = 0.3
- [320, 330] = 0.7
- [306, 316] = 0.8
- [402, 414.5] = 0.9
